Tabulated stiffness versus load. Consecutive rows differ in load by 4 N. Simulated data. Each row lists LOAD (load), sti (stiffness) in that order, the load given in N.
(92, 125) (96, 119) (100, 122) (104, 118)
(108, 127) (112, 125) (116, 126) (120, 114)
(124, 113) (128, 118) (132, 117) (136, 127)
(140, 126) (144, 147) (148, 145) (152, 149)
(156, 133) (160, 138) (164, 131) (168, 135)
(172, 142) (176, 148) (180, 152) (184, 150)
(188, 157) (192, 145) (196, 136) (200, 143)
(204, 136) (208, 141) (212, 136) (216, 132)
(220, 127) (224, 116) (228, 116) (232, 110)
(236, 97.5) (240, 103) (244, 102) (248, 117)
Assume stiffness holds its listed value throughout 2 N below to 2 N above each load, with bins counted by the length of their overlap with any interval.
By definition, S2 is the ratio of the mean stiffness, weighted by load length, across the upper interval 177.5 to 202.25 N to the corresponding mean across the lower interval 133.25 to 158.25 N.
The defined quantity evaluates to 1.07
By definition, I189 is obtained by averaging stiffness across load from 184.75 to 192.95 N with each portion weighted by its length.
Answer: 152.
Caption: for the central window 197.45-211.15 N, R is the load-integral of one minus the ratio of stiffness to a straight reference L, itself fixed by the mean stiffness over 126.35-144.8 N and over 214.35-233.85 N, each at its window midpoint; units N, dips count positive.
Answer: -2.0 N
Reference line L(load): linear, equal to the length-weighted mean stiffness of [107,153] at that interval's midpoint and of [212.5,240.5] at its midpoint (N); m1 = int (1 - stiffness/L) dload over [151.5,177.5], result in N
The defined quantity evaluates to -3.2 N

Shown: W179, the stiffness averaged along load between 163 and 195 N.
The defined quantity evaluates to 145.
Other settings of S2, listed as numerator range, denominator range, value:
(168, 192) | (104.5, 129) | 1.23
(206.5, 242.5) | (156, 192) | 0.83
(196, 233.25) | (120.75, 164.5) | 0.99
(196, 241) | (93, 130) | 1.03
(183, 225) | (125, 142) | 1.14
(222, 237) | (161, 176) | 0.80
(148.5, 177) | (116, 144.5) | 1.14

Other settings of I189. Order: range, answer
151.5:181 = 140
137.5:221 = 141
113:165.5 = 129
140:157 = 142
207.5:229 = 128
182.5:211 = 144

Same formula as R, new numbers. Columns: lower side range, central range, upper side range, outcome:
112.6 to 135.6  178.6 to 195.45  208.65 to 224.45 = -3.1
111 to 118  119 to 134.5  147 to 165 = 1.6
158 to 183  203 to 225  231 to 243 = -2.9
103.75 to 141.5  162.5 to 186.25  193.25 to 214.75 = -2.0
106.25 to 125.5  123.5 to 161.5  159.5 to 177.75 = -0.5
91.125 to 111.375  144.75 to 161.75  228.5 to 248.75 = -3.8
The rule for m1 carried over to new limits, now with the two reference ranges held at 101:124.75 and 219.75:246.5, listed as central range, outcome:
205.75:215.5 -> -2.3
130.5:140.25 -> -0.4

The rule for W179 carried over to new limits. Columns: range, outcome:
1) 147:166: 139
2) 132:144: 128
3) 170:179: 146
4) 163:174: 136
